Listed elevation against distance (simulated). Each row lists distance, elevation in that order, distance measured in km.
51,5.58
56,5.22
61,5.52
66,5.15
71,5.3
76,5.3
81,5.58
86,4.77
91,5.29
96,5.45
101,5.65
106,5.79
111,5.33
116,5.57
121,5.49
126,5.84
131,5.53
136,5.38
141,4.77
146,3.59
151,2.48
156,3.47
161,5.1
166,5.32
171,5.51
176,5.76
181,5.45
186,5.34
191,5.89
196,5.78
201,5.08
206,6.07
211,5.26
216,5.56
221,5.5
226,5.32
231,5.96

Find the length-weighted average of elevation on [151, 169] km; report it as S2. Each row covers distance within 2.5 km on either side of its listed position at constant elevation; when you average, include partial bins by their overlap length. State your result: 4.36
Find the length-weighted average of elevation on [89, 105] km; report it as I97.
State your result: 5.5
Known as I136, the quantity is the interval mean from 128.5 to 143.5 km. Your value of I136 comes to 5.23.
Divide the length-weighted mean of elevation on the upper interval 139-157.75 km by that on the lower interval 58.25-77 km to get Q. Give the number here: 0.67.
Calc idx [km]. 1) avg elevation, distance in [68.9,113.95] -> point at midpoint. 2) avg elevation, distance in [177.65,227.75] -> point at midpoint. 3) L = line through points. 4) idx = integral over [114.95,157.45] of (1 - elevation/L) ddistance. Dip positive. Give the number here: 6.0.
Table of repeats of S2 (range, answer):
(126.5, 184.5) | 4.81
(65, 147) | 5.31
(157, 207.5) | 5.46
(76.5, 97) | 5.26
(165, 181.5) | 5.53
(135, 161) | 3.97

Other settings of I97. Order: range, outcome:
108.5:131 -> 5.55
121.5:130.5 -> 5.69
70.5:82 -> 5.39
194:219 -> 5.54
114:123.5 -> 5.53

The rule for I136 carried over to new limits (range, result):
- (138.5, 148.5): 4.18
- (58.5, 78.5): 5.32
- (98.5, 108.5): 5.72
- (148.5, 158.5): 2.98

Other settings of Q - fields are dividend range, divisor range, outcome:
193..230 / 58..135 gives 1.02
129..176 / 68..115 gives 0.86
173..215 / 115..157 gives 1.19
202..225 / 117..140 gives 1.01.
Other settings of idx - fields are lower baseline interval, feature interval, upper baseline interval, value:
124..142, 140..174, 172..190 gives 7.22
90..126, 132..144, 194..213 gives 1.03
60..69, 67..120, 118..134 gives 0.49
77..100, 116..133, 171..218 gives -0.70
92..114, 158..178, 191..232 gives 0.69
